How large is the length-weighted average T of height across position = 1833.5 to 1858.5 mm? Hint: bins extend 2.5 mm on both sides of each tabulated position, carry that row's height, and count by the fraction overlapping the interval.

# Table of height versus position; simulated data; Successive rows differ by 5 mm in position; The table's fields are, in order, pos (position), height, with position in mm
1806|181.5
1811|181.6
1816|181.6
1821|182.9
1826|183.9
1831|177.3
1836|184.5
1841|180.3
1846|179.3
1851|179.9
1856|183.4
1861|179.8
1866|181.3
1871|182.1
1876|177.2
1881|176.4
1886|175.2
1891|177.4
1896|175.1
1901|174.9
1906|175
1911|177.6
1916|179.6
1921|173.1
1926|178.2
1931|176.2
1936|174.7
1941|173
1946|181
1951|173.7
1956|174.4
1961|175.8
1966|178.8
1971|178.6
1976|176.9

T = 181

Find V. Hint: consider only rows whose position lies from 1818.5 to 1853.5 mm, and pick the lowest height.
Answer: 177.3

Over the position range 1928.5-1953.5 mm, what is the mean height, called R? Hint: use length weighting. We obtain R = 176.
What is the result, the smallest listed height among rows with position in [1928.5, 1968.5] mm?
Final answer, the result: 173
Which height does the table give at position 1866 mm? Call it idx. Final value 181.3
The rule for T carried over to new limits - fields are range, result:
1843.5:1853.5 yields 180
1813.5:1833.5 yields 181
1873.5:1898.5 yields 176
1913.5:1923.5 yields 176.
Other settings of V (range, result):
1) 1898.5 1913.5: 174.9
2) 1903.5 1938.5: 173.1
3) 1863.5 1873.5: 181.3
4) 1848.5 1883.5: 176.4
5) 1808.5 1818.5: 181.6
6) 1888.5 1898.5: 175.1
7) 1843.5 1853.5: 179.3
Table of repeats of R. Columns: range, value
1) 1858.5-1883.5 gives 179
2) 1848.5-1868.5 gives 181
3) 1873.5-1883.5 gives 177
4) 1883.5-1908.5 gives 176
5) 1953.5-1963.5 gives 175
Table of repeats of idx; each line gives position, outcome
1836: 184.5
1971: 178.6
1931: 176.2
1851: 179.9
